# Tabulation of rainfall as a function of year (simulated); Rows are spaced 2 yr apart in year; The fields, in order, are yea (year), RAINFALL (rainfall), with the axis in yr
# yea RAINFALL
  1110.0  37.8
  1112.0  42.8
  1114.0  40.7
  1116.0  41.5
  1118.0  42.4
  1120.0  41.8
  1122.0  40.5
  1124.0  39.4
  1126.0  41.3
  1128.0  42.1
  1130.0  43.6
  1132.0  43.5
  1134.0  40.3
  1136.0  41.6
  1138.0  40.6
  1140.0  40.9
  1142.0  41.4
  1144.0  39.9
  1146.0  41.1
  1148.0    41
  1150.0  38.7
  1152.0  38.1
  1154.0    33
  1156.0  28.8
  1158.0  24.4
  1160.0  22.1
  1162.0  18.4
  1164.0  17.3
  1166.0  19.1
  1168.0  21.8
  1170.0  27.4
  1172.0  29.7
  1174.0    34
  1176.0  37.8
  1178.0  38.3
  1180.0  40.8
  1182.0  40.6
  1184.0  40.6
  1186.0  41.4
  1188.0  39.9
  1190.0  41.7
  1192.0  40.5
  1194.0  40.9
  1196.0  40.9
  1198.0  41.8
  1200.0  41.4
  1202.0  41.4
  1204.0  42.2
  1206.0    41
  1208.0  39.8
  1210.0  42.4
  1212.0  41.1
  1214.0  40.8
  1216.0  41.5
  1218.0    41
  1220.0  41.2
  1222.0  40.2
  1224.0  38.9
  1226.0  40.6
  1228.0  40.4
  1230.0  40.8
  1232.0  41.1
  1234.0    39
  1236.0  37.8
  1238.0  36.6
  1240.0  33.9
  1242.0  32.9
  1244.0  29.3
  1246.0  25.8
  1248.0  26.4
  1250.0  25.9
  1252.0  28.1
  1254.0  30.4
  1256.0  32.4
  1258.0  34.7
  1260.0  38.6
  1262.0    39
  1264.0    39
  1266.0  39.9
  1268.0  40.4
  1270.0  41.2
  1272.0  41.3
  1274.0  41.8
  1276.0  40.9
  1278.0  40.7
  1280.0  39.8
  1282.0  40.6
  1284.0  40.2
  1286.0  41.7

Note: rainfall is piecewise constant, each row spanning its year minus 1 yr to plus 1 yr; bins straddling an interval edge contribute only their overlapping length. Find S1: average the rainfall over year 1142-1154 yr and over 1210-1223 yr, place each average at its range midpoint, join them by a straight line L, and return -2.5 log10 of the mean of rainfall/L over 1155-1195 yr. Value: 0.24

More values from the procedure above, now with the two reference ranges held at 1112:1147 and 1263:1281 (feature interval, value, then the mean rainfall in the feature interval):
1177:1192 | 0.016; 40.5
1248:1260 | 0.306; 30.7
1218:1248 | 0.111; 36.8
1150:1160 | 0.312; 30.9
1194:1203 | -0.009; 41.3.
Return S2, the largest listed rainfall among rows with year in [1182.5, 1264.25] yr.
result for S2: 42.4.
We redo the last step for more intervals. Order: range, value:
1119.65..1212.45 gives 43.6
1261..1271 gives 41.2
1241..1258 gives 34.7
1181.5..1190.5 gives 41.7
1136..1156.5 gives 41.6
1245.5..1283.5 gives 41.8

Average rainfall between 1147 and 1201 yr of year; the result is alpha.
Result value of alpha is 34.1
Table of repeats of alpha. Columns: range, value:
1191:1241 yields 40.3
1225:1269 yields 35.1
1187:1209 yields 41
